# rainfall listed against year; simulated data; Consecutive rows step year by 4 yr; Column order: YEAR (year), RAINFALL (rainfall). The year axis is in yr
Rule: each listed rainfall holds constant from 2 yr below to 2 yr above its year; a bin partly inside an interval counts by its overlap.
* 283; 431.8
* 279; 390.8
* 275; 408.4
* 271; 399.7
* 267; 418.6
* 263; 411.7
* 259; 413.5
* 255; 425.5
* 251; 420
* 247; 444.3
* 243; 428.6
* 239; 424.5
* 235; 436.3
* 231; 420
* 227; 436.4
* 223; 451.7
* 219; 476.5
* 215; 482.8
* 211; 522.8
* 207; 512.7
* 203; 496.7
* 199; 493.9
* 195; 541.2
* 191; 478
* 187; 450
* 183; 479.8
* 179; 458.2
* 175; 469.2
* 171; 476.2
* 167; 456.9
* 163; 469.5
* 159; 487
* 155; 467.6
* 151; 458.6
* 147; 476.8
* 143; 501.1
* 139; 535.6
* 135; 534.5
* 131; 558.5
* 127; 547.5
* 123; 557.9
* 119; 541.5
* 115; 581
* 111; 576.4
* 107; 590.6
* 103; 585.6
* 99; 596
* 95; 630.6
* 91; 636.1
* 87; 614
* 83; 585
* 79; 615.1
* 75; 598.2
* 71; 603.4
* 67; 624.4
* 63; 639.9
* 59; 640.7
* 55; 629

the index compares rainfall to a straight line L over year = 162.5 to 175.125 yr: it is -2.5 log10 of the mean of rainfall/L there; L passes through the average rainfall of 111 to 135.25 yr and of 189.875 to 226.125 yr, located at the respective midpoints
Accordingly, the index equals 0.12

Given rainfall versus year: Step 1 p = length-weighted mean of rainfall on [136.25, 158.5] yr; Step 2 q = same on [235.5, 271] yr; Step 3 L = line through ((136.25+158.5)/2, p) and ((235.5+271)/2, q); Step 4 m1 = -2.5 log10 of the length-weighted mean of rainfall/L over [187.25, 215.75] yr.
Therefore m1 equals -0.11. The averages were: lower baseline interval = 489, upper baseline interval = 423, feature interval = 502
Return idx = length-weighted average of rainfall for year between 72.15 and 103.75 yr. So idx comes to 608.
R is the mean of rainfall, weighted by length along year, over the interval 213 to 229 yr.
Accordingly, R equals 462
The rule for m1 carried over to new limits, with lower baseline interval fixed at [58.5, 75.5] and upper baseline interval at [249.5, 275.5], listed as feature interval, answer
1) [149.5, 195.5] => 0.08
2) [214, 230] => 0.00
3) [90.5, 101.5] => -0.05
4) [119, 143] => 0.02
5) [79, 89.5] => 0.00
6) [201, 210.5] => -0.07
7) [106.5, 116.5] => -0.01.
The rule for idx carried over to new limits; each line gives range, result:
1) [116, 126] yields 553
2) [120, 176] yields 501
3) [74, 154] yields 564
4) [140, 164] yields 480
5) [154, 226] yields 481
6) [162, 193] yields 467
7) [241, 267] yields 424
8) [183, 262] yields 461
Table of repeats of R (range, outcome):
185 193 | 464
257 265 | 413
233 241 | 430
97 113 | 587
